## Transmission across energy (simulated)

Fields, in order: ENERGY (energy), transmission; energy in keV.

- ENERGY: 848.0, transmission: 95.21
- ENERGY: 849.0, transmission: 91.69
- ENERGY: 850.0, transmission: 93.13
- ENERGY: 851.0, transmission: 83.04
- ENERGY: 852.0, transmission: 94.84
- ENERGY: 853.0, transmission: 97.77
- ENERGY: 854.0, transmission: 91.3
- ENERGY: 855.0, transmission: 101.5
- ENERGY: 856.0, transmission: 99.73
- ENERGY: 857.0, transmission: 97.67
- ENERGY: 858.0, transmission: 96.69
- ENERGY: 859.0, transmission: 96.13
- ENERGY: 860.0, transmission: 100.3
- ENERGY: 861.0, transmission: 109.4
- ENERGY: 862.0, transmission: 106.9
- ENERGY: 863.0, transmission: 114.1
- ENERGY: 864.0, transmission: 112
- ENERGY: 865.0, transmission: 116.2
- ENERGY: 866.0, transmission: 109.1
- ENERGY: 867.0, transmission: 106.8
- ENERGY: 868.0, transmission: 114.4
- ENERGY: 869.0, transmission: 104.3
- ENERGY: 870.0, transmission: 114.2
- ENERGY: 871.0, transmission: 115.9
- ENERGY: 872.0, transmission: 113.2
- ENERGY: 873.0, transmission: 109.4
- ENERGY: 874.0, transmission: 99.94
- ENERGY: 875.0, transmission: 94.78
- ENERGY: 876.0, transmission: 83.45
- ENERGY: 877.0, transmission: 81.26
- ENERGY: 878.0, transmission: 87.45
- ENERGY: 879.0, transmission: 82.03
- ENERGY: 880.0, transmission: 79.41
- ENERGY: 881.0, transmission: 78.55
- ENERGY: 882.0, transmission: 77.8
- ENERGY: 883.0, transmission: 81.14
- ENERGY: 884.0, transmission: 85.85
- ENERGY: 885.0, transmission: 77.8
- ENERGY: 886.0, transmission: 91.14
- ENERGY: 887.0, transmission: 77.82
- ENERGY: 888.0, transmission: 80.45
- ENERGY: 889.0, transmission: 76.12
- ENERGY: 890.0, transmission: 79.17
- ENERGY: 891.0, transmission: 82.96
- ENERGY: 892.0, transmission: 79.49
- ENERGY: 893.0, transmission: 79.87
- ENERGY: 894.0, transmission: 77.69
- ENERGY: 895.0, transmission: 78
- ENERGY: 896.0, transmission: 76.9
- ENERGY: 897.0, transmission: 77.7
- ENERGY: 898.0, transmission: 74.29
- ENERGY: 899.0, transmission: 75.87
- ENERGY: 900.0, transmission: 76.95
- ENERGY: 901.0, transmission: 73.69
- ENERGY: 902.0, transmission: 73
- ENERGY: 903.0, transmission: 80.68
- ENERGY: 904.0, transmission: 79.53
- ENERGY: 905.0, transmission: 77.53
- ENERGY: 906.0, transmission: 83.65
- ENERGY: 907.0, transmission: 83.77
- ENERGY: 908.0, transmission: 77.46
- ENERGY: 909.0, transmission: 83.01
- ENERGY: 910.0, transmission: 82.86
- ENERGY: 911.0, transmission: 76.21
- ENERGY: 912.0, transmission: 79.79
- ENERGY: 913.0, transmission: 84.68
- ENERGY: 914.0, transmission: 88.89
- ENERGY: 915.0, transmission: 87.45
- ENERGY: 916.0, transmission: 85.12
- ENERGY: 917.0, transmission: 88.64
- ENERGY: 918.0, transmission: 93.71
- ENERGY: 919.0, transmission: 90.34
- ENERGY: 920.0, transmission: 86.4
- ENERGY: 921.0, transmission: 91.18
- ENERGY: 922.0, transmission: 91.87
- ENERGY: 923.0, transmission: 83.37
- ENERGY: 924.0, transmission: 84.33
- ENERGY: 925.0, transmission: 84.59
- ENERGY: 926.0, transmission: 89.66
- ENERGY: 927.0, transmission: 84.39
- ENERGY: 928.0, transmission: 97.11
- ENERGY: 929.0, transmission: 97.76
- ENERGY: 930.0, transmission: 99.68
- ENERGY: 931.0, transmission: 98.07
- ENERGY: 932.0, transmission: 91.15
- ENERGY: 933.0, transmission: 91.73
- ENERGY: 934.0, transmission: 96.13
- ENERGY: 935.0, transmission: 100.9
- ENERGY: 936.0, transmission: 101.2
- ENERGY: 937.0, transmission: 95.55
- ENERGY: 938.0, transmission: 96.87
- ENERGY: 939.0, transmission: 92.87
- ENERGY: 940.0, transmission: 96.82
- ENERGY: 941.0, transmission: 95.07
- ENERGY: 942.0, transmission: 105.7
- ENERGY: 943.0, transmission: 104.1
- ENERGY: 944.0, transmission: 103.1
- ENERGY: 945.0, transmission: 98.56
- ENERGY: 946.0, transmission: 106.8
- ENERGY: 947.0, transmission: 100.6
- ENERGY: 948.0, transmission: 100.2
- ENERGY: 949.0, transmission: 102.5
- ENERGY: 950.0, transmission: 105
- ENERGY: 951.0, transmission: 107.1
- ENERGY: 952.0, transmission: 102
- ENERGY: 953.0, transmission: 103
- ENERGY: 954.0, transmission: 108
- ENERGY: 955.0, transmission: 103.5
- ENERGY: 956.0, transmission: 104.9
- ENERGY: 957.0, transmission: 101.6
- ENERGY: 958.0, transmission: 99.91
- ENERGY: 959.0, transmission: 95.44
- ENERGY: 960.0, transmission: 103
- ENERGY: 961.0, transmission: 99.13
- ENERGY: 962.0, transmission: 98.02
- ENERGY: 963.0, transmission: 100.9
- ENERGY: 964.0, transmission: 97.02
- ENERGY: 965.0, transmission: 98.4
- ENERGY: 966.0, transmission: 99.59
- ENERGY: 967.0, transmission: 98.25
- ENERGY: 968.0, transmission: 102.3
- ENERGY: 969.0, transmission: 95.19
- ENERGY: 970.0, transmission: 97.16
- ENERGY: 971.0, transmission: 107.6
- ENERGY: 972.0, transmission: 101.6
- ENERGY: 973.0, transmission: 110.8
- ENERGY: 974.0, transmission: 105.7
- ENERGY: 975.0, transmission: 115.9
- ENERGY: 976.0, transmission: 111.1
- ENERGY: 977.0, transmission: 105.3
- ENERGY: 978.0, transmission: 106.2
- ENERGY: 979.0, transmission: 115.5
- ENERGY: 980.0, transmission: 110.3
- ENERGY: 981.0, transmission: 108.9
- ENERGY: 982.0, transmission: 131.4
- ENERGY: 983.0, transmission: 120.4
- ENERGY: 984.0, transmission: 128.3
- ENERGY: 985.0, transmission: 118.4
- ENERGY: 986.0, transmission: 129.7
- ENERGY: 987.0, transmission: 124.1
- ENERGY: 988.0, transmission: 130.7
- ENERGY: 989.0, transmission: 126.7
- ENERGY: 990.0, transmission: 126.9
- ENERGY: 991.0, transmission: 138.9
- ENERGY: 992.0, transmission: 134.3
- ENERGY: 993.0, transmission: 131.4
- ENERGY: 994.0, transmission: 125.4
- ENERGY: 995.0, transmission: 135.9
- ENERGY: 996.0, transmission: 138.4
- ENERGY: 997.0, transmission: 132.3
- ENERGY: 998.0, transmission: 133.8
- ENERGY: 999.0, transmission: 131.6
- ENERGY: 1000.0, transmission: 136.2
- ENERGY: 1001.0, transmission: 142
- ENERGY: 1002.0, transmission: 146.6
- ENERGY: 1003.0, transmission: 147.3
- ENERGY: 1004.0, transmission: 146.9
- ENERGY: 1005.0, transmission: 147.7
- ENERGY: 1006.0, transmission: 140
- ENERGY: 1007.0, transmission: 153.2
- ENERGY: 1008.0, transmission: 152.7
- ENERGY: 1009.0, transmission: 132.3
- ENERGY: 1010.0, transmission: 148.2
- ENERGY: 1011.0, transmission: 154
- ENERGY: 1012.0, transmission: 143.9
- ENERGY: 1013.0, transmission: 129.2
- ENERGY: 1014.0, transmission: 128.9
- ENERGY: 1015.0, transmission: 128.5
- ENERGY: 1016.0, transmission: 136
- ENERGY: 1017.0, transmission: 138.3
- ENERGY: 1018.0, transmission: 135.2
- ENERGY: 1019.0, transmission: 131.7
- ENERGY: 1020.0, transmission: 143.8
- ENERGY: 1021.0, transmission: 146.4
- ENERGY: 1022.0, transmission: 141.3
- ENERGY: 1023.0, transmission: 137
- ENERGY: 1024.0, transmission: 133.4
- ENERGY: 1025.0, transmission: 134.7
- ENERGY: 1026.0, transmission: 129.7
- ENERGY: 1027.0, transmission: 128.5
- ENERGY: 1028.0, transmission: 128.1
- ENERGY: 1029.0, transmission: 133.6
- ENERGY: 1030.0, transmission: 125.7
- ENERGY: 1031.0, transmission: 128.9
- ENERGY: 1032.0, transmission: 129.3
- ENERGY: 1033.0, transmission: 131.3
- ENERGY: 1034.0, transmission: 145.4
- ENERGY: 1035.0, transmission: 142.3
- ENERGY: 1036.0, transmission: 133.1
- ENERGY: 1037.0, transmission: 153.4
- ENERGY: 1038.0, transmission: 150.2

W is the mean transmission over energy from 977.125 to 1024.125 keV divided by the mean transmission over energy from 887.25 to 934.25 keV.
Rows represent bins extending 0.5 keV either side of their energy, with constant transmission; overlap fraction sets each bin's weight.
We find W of 1.59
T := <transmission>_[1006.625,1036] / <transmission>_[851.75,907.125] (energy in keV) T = 1.5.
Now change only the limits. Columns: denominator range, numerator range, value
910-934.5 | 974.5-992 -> 1.36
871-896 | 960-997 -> 1.35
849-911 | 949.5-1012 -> 1.33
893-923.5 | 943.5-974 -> 1.24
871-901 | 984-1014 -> 1.64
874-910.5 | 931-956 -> 1.25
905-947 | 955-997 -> 1.24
